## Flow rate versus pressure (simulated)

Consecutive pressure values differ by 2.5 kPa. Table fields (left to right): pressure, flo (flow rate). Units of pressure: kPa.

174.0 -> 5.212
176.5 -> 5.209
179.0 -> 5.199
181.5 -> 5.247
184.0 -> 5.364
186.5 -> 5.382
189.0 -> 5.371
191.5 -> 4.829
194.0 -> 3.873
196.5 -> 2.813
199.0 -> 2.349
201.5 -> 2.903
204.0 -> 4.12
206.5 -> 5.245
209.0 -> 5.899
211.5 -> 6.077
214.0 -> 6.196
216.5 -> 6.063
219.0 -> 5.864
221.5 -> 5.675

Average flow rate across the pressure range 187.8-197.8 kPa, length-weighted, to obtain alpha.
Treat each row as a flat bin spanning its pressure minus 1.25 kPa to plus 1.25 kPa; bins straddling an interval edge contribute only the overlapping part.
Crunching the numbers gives 4.21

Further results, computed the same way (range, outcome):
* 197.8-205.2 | 3.12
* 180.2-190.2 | 5.34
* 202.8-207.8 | 4.7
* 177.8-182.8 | 5.22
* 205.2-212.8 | 5.73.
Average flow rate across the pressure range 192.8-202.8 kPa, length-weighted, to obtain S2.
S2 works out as 2.99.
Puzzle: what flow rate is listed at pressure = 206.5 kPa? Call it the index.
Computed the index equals 5.245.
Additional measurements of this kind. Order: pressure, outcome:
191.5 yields 4.829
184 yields 5.364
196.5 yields 2.813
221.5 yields 5.675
